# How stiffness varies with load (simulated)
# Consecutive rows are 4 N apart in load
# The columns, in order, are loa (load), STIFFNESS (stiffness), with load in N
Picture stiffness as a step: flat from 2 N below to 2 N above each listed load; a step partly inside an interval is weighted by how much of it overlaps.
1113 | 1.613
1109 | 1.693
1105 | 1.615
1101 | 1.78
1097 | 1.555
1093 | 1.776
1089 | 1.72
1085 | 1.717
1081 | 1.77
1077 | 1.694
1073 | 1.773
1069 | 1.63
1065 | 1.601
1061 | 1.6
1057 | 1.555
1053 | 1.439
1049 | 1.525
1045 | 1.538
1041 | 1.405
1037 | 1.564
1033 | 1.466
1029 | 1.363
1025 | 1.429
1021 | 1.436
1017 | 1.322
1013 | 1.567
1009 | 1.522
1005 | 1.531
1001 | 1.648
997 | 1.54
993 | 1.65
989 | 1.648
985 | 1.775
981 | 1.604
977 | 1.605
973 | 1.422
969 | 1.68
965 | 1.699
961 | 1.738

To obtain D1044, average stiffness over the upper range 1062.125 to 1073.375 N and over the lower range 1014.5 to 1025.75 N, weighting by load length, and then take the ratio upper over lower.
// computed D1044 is 1.18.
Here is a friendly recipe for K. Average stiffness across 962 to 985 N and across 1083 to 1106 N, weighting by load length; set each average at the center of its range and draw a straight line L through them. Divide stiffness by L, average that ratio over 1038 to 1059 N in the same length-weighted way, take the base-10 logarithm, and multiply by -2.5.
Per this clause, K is 0.12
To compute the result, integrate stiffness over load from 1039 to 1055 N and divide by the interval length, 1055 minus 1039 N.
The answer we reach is 1.48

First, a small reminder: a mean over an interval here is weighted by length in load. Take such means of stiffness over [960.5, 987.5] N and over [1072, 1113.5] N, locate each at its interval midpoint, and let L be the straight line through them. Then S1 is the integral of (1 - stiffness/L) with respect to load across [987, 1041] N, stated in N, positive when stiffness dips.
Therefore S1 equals 4.9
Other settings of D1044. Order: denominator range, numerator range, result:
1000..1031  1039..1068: 1.04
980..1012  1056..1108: 1.04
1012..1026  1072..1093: 1.21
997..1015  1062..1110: 1.08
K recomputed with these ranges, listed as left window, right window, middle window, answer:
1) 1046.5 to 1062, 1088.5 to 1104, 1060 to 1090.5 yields -0.05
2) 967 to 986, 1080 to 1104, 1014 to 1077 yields 0.11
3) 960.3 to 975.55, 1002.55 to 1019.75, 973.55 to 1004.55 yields -0.04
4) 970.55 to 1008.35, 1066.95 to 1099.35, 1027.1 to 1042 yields 0.14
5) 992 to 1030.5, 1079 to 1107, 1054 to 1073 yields 0.02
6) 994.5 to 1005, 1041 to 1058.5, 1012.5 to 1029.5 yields 0.10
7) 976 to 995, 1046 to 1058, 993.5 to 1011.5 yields 0.04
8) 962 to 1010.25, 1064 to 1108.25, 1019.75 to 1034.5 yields 0.16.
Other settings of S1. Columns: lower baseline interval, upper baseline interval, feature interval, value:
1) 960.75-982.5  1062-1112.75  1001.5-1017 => 1.1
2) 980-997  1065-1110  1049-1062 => 1.2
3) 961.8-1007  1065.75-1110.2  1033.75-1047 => 1.3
